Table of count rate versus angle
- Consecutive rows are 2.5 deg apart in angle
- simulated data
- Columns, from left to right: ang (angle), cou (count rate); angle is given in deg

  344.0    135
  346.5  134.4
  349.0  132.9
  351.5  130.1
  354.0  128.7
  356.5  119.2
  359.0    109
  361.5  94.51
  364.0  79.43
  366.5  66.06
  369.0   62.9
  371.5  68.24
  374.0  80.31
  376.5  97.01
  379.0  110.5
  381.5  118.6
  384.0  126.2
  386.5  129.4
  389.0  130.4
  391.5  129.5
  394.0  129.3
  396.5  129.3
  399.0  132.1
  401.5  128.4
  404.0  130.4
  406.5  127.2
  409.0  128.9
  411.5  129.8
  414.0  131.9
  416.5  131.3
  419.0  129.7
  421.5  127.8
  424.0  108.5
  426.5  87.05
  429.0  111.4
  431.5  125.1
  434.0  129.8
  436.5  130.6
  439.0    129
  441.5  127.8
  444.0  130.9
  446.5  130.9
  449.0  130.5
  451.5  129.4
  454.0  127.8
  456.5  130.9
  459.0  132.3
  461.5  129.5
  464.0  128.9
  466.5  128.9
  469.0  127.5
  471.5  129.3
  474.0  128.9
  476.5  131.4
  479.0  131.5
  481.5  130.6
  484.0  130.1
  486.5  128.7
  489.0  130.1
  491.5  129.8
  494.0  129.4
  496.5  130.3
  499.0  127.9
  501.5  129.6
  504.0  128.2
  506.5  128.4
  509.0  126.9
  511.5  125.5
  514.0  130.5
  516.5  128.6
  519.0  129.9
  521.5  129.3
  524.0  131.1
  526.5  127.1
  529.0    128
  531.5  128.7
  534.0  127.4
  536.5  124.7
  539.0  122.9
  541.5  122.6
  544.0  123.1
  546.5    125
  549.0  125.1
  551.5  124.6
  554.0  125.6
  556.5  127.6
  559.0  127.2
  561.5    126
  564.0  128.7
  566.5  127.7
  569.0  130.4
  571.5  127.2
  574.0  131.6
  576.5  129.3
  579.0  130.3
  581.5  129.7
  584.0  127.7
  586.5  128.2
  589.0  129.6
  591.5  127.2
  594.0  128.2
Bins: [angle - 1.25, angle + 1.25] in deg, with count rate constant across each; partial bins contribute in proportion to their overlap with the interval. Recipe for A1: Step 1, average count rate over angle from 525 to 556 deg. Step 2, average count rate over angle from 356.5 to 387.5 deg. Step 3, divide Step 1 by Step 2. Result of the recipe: 1.3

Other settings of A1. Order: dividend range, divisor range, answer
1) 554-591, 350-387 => 1.27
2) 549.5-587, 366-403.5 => 1.16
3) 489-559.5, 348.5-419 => 1.11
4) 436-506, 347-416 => 1.13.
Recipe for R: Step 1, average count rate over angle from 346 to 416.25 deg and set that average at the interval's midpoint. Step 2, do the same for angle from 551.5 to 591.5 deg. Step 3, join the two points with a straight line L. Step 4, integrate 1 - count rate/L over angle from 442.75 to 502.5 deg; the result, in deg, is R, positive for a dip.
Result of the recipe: -4.2 deg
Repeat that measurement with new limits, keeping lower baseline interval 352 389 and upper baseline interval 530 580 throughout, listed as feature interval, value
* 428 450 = -3.4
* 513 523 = -0.7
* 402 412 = -2.2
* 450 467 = -2.5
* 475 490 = -1.8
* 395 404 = -2.1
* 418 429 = -0.4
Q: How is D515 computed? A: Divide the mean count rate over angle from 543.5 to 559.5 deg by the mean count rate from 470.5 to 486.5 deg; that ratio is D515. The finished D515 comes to 1.0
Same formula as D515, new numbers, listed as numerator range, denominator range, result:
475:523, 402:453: 1.03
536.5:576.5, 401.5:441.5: 1.02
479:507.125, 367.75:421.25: 1.09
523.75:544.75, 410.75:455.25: 1.01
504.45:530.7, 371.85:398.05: 1.10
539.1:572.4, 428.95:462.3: 0.98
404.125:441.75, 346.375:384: 1.21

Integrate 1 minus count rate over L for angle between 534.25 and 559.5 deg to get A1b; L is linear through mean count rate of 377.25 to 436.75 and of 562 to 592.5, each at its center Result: 0.6 deg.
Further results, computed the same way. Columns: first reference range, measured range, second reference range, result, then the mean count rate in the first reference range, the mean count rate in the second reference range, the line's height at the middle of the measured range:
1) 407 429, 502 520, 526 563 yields -0.5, 121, 126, 125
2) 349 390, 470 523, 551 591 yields -4.5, 104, 128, 119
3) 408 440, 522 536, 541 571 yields -0.3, 123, 126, 126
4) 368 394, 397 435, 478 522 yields -3.6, 107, 129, 113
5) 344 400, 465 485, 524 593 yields -1.6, 111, 127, 120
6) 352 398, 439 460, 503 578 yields -2.6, 107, 127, 116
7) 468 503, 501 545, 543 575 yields 0.3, 130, 127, 128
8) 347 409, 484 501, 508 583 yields -0.9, 113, 127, 123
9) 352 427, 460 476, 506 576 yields -1.1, 114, 127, 121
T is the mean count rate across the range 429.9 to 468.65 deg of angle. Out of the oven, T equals 129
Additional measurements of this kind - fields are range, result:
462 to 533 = 129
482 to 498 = 130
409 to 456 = 125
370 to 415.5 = 120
